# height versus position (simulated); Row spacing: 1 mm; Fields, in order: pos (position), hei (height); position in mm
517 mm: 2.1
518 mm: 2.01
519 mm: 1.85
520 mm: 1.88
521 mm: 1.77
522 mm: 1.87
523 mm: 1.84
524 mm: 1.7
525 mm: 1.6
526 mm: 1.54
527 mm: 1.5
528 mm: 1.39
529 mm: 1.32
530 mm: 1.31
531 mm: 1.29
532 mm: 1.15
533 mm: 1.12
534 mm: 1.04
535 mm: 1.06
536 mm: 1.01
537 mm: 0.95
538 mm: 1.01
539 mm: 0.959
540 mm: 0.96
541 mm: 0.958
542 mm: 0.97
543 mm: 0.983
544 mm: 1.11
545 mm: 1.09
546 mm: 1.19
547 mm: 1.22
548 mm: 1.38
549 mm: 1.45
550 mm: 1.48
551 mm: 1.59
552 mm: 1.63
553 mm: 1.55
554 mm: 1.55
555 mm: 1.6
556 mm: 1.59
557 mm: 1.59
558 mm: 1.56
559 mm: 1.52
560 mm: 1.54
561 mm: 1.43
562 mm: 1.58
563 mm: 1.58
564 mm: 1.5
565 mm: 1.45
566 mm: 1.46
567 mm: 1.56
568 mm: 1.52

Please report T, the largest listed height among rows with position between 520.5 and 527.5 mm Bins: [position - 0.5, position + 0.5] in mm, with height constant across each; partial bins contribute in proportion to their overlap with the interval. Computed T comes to 1.87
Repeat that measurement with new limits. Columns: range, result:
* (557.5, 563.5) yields 1.58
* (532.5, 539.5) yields 1.12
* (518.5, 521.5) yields 1.88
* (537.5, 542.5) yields 1.01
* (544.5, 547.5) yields 1.22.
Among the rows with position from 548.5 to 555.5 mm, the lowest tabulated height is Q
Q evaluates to 1.45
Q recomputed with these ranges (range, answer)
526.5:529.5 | 1.32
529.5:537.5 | 0.95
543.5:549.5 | 1.09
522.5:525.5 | 1.6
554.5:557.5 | 1.59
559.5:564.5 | 1.43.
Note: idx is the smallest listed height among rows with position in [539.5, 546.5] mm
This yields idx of 0.958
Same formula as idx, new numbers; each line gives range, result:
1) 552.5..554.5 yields 1.55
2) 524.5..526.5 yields 1.54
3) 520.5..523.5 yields 1.77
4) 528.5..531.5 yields 1.29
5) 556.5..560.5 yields 1.52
